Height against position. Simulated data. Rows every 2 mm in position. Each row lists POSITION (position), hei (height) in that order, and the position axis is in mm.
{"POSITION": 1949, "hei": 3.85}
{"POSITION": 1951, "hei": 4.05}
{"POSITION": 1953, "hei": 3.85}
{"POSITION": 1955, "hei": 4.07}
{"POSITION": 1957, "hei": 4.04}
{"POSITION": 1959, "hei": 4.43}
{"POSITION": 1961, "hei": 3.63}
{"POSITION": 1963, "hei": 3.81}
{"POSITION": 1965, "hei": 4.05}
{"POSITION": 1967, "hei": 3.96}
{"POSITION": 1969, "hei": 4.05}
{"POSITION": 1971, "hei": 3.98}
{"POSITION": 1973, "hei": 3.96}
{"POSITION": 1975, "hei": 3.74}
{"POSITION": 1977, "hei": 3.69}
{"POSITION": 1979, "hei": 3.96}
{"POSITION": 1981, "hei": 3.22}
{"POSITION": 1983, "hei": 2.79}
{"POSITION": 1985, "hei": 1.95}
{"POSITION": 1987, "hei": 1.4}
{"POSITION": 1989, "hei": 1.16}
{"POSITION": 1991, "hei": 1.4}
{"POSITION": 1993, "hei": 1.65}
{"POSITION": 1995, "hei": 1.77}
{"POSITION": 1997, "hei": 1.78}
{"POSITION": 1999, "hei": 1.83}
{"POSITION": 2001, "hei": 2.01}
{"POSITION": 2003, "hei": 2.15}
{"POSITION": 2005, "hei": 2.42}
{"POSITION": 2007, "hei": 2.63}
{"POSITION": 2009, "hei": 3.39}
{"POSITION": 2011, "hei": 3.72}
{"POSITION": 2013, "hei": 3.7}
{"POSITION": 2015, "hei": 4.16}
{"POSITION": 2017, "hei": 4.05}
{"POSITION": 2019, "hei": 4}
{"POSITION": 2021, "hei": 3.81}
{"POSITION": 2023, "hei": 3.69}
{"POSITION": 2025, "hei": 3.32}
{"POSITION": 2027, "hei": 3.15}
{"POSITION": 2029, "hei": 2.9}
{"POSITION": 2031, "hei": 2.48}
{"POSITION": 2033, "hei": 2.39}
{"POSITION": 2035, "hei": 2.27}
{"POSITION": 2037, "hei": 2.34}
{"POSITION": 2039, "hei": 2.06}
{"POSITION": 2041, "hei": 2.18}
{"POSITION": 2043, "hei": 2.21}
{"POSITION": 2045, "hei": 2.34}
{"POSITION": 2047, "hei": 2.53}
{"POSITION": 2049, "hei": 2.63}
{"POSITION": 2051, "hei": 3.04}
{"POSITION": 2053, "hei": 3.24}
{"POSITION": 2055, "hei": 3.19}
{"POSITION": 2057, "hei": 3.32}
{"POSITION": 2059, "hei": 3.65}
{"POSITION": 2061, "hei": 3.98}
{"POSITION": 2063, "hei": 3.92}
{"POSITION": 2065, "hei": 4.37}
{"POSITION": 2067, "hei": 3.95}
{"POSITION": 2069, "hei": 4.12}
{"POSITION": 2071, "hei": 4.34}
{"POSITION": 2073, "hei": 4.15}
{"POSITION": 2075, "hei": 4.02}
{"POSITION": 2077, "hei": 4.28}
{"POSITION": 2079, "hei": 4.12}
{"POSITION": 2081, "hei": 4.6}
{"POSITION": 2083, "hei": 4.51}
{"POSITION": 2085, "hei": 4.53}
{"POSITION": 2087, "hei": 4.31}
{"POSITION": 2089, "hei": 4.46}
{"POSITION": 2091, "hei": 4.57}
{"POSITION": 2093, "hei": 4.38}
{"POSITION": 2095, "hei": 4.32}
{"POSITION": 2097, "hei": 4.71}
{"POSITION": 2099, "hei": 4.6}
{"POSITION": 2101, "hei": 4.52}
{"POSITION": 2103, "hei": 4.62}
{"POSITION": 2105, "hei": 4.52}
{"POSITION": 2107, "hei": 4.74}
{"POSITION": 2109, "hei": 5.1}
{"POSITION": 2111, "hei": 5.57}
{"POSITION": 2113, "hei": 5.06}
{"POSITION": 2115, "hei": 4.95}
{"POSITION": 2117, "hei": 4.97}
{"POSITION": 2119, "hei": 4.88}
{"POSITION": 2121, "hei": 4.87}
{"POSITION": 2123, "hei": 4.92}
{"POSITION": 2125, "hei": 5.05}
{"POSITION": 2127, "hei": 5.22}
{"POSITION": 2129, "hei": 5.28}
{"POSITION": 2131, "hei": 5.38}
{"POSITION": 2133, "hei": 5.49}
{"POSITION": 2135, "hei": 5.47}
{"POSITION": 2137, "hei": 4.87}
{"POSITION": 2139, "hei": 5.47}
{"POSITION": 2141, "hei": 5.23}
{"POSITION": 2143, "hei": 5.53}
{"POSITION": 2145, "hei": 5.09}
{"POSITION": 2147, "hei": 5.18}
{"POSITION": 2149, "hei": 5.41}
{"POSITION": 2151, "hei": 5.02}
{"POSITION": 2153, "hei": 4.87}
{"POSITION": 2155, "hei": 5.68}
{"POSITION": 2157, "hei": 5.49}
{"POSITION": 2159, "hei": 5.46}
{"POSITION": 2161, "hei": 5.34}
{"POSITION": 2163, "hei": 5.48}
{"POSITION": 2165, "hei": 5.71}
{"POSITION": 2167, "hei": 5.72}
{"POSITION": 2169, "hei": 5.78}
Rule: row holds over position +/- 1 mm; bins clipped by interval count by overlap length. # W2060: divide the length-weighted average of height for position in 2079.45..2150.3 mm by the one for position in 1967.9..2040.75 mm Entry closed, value 1.7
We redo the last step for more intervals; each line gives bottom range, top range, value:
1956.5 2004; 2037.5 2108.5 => 1.32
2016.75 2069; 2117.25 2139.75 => 1.65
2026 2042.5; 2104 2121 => 2.02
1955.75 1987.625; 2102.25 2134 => 1.41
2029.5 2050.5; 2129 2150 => 2.24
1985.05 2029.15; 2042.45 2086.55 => 1.37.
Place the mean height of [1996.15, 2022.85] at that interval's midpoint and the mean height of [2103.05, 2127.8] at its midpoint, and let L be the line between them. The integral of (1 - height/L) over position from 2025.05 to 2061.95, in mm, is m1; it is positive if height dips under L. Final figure 9.1 mm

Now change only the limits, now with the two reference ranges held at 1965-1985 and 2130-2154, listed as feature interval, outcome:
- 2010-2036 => 4.64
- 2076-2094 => 1.08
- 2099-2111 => 0.32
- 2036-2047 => 5.21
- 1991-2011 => 8.62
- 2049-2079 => 4.71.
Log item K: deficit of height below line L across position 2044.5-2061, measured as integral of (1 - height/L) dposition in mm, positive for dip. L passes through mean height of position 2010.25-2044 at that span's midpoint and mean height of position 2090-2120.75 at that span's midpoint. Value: 2.6 mm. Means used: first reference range 3.08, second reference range 4.77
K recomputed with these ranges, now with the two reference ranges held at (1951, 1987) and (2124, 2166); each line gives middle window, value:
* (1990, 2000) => 5.7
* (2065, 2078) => 1.3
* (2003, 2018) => 2.6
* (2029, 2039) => 4.4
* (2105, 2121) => 0.1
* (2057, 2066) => 1.2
